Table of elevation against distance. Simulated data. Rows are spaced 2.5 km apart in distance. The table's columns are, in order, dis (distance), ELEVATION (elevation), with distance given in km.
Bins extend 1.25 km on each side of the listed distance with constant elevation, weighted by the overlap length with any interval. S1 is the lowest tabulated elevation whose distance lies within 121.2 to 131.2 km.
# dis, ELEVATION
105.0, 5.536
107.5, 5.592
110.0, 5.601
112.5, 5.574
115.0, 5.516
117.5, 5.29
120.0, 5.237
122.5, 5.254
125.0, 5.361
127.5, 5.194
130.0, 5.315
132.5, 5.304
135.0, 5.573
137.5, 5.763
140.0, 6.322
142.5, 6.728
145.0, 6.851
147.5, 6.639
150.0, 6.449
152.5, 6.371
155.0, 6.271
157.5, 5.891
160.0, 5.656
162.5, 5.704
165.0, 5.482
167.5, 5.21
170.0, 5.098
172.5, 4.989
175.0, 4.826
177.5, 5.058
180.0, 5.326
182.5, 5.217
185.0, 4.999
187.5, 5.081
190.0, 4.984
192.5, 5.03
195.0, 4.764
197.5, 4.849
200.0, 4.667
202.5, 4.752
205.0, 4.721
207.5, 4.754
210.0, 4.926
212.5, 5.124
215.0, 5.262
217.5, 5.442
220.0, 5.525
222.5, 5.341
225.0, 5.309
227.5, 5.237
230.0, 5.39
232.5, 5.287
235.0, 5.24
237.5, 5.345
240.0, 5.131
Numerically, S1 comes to 5.194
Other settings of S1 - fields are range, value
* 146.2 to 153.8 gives 6.371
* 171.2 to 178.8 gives 4.826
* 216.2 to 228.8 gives 5.237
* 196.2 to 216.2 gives 4.667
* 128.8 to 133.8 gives 5.304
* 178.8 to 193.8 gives 4.984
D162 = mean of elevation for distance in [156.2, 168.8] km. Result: 5.59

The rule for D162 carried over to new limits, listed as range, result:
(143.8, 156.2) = 6.52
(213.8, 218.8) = 5.35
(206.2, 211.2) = 4.84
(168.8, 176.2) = 4.97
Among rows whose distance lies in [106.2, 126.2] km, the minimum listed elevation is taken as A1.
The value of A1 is 5.237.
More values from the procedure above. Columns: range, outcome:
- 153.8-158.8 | 5.891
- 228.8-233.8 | 5.287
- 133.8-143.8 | 5.573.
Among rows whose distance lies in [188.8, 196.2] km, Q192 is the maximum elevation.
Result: 5.03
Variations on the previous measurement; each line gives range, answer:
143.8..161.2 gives 6.851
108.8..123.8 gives 5.601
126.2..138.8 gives 5.763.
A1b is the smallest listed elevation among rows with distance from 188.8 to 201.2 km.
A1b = 4.667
